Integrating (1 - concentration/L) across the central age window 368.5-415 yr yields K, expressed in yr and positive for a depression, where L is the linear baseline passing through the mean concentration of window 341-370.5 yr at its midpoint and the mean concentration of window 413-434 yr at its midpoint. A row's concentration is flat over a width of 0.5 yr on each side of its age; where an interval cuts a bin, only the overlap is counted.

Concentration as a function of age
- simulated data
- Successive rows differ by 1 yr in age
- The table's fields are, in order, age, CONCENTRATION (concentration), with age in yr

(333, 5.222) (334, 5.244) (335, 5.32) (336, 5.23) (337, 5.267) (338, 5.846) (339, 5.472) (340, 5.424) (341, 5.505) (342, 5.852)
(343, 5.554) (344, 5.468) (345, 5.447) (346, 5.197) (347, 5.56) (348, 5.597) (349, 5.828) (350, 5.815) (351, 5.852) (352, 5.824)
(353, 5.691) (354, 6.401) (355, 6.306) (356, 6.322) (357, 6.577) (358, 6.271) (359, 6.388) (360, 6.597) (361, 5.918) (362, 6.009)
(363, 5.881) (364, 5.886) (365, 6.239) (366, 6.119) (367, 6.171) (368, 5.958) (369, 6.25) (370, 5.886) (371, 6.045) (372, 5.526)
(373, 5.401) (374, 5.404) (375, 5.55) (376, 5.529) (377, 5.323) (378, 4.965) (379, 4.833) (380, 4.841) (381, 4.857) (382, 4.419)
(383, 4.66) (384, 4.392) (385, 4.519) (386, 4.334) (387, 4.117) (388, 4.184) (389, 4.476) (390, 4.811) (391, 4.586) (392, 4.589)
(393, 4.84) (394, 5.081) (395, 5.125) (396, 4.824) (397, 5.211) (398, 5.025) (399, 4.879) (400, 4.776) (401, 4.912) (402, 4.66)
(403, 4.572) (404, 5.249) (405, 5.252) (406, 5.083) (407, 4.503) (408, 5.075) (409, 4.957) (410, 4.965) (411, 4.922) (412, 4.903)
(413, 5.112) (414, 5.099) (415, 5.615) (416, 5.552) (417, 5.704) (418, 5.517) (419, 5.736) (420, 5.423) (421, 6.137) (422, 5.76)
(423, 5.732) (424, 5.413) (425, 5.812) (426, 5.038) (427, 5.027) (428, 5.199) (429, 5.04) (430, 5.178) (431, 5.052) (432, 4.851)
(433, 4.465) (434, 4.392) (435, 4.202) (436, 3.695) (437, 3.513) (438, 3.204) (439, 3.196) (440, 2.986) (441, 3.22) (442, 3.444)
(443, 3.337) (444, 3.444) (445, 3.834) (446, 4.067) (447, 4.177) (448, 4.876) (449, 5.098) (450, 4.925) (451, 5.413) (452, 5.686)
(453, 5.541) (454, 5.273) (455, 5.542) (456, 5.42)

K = 5.4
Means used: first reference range 5.95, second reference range 5.34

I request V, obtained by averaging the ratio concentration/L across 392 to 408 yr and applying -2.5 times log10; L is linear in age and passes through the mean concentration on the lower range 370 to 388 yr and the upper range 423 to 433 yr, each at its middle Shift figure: 0.03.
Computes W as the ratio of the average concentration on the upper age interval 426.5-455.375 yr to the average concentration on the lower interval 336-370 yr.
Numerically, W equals 0.75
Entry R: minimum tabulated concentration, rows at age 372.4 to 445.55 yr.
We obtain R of 2.986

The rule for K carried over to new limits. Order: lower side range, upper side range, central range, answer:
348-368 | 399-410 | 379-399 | 2.29 yr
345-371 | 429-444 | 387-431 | -4.54 yr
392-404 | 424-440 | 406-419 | -1.24 yr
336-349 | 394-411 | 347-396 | -1.92 yr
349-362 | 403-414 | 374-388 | 2.00 yr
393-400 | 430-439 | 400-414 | -0.50 yr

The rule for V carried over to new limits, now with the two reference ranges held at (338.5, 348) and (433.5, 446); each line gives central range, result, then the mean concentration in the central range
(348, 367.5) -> -0.17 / 6.1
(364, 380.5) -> -0.15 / 5.64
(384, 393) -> 0.03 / 4.47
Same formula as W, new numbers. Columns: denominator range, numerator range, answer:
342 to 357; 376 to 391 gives 0.80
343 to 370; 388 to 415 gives 0.82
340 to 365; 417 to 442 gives 0.80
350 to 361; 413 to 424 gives 0.90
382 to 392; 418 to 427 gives 1.25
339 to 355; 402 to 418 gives 0.90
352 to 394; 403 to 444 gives 0.88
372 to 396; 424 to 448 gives 0.88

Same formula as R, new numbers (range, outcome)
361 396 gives 4.117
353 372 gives 5.526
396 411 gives 4.503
